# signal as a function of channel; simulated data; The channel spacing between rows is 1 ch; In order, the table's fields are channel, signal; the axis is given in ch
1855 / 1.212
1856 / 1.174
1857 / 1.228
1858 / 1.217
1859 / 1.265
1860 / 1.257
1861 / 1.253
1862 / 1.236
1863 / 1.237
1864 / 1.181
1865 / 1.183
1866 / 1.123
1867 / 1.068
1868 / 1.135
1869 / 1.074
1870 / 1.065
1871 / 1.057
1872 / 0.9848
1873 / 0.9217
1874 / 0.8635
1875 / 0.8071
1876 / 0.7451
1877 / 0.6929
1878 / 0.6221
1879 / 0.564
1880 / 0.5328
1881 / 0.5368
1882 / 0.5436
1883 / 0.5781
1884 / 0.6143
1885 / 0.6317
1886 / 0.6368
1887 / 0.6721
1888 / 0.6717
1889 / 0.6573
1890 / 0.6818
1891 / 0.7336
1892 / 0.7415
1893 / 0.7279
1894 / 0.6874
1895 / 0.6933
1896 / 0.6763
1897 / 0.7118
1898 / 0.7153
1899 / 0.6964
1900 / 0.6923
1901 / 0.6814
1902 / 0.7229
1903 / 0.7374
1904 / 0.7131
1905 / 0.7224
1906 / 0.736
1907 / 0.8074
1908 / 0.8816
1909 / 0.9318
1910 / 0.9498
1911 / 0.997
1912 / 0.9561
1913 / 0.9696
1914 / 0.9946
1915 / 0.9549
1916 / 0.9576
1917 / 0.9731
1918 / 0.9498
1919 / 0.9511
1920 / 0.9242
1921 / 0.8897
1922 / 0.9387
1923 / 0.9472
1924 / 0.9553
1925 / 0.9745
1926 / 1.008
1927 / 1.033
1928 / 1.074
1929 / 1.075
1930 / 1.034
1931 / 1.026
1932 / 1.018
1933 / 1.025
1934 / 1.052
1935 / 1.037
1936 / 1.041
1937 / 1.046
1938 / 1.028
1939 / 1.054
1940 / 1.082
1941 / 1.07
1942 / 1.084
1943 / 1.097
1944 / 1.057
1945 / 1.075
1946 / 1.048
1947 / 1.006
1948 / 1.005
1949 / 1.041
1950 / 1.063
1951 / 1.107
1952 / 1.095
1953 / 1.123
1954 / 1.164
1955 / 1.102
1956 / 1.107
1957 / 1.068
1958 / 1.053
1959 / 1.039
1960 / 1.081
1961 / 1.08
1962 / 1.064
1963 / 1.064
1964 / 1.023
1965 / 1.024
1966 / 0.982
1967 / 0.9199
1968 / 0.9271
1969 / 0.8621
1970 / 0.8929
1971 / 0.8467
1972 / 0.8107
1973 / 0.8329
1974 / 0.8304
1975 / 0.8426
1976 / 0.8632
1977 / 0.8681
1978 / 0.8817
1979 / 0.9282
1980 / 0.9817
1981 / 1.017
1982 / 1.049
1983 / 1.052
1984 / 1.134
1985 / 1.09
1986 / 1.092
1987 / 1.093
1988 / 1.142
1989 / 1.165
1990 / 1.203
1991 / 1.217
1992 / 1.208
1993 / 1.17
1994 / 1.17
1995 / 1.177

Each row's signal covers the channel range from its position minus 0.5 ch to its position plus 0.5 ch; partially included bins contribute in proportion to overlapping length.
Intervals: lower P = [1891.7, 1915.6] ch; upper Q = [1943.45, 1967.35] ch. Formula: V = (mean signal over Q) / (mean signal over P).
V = 1.33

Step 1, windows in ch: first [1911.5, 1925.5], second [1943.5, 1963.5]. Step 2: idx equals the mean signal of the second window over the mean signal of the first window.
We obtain 1.13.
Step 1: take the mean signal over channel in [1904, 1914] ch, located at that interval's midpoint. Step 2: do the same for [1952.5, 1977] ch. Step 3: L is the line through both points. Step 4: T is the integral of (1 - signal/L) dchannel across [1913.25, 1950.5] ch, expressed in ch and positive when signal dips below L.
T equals -3.8 ch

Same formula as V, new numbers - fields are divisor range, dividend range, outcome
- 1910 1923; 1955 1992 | 1.06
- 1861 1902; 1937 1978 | 1.25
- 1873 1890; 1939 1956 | 1.64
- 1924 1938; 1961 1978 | 0.89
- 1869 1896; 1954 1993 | 1.40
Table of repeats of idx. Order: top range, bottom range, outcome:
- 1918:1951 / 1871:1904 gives 1.47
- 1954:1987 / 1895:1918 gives 1.19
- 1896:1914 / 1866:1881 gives 0.93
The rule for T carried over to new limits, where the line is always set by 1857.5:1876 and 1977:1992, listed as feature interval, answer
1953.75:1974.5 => 1.73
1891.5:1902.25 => 3.81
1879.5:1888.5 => 4.05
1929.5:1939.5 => 0.43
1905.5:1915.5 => 1.56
